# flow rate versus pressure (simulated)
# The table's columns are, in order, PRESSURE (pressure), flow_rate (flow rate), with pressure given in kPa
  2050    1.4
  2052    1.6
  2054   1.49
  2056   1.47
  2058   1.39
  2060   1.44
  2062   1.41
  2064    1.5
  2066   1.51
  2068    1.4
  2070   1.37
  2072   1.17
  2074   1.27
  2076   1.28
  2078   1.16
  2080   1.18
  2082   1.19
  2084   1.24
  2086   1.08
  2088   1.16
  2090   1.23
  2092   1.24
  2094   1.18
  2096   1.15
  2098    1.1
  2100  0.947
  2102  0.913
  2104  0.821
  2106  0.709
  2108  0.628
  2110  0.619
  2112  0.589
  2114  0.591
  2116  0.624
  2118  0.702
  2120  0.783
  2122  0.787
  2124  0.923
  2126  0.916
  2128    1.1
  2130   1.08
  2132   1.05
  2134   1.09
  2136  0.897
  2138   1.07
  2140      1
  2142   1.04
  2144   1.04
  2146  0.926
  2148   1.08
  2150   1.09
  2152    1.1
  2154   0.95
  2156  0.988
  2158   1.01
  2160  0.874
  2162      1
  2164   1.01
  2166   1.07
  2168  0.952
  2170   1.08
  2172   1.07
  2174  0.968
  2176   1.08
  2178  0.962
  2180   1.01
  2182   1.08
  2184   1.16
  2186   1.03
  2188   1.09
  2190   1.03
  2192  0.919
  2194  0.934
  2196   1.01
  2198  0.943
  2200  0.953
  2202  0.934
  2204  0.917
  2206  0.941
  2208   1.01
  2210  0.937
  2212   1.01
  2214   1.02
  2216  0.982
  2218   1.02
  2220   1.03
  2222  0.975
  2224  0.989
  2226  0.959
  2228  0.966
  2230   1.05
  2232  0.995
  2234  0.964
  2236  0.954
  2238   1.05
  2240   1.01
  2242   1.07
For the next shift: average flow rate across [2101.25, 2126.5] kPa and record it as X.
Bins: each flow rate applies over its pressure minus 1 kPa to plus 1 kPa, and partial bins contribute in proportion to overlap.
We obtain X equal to 0.734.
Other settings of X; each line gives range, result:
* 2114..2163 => 0.956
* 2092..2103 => 1.07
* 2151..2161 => 0.984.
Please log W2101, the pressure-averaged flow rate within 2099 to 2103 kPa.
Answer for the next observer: 0.93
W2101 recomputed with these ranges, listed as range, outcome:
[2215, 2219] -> 1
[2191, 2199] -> 0.952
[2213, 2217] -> 1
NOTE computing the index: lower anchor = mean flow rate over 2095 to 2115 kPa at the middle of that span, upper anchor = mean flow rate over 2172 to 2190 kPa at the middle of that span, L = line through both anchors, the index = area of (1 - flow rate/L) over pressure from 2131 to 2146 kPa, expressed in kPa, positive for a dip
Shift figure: -1.76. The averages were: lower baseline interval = 0.807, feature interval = 1.02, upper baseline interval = 1.05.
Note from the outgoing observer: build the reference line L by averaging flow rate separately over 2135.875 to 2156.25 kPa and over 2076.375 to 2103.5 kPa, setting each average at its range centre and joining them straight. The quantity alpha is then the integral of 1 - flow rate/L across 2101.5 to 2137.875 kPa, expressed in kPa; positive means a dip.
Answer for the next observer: 8.3 kPa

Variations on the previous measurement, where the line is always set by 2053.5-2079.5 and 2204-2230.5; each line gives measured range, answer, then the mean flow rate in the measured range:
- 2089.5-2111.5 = 5.9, 0.943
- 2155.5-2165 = 1.3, 0.976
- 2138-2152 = 1.6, 1.04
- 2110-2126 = 6.7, 0.721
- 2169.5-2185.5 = 0.6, 1.05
